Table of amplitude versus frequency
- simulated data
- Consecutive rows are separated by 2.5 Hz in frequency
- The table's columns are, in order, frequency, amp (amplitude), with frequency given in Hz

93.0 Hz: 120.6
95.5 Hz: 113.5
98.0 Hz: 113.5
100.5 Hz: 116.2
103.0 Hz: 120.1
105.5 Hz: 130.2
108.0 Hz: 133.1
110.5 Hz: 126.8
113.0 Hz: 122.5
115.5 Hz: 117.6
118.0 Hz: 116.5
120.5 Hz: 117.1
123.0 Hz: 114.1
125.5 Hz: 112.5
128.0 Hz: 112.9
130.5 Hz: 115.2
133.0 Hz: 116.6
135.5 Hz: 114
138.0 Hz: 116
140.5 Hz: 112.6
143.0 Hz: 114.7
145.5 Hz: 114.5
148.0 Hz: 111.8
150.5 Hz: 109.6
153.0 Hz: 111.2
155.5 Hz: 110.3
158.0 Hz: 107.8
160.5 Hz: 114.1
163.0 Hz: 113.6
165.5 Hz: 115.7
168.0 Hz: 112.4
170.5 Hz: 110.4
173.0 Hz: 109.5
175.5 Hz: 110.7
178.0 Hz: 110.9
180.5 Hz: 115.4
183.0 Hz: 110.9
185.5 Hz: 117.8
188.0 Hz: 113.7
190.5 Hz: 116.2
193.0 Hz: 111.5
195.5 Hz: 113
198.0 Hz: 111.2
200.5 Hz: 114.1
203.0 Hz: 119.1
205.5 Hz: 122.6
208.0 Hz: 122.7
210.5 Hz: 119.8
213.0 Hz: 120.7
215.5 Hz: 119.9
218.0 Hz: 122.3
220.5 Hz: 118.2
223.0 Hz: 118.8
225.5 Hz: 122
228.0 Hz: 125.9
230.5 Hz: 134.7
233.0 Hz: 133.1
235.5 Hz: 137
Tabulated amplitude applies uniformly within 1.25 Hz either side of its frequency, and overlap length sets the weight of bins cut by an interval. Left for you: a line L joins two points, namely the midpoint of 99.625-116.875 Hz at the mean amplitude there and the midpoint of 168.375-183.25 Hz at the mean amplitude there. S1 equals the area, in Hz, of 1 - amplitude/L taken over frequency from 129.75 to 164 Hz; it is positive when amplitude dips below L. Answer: 1.1 Hz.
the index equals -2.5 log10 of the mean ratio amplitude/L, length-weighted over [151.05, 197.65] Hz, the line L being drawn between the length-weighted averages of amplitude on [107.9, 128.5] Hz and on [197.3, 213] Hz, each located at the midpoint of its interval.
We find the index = 0.06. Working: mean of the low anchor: 119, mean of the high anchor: 119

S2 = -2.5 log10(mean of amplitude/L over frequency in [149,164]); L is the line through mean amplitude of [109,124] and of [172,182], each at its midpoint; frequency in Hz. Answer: 0.03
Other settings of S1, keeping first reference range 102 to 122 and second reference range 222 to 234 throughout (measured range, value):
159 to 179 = 2.0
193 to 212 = 1.3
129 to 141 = 0.8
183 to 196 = 1.2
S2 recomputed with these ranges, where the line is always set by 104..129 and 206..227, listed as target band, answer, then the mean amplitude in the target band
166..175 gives 0.09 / 111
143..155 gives 0.08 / 112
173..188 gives 0.07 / 113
